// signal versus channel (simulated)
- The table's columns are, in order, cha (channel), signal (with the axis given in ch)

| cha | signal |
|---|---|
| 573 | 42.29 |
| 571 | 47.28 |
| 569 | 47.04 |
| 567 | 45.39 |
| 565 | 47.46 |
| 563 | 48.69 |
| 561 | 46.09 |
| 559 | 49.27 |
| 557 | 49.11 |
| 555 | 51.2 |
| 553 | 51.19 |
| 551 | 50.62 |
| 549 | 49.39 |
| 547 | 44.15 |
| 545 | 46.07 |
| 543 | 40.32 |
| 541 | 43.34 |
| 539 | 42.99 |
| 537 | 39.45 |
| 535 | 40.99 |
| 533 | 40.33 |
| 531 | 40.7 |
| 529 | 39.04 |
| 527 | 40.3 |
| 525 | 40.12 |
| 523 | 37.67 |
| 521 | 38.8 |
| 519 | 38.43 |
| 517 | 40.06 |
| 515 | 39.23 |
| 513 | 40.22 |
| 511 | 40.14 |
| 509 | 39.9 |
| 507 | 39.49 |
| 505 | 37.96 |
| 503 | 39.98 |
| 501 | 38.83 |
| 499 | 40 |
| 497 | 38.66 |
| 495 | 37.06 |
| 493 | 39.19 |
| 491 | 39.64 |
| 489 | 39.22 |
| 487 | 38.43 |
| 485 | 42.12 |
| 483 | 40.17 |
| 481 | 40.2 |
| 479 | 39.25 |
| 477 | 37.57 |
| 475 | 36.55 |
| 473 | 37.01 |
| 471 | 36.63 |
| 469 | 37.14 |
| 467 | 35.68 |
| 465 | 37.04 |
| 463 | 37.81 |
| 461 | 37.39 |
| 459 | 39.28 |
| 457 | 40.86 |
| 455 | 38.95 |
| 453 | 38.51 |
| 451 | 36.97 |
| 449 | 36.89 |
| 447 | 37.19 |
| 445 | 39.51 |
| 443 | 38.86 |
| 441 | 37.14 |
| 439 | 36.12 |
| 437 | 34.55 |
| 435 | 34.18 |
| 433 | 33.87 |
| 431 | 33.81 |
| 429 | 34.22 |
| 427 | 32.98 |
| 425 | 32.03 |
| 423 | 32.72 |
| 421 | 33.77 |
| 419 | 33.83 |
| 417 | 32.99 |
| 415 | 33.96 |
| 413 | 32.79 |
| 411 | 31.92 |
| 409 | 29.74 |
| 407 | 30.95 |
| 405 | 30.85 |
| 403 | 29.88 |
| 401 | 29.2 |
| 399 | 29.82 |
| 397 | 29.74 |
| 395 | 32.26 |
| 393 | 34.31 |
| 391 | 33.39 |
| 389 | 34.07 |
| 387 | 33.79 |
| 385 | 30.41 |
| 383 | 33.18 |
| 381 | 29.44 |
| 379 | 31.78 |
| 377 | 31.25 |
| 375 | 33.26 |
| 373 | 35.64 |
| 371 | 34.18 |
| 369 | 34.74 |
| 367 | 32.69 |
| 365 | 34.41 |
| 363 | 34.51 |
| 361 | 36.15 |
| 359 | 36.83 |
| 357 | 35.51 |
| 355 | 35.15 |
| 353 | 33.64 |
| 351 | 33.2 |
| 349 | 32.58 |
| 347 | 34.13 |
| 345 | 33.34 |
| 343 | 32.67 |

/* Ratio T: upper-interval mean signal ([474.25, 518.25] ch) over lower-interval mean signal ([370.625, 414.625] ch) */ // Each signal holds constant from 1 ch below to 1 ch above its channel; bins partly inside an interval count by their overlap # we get 1.23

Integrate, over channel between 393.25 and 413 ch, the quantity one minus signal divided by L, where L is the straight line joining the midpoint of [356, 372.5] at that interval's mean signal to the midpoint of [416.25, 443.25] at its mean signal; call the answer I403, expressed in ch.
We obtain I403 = 2.2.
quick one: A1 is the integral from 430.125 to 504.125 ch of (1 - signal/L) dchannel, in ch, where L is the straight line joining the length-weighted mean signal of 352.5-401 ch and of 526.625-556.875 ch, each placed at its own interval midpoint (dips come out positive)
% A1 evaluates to 2.5 ch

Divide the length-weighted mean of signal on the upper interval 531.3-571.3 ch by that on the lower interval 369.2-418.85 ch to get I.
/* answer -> 1.4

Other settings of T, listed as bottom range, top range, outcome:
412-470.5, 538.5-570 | 1.31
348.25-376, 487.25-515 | 1.14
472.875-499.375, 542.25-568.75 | 1.22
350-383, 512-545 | 1.19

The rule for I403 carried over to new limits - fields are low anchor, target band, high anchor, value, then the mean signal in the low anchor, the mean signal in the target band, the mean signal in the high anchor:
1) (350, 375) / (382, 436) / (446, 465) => 5.9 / 34.7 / 32.4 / 38.1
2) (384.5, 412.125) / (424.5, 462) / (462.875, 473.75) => -1.7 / 31.5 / 36.5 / 36.8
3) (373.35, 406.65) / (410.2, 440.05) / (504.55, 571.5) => 0.8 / 31.7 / 33.6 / 43.3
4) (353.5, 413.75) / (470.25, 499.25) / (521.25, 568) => 0.9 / 32.7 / 38.8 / 44.4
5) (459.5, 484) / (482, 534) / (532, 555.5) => 2.3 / 37.7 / 39.4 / 44.9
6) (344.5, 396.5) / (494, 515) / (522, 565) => 1.4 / 33.6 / 39.2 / 44.4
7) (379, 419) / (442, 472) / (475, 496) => -1.0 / 31.8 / 37.9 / 39.2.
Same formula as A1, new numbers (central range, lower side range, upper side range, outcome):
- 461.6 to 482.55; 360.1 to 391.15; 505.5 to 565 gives 0.9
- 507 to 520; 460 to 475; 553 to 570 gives 0.9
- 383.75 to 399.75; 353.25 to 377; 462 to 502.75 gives 1.5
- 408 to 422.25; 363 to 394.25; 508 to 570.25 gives 1.1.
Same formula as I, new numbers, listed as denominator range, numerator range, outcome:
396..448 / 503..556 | 1.26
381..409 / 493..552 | 1.29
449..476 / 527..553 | 1.15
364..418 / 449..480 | 1.17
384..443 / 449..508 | 1.17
